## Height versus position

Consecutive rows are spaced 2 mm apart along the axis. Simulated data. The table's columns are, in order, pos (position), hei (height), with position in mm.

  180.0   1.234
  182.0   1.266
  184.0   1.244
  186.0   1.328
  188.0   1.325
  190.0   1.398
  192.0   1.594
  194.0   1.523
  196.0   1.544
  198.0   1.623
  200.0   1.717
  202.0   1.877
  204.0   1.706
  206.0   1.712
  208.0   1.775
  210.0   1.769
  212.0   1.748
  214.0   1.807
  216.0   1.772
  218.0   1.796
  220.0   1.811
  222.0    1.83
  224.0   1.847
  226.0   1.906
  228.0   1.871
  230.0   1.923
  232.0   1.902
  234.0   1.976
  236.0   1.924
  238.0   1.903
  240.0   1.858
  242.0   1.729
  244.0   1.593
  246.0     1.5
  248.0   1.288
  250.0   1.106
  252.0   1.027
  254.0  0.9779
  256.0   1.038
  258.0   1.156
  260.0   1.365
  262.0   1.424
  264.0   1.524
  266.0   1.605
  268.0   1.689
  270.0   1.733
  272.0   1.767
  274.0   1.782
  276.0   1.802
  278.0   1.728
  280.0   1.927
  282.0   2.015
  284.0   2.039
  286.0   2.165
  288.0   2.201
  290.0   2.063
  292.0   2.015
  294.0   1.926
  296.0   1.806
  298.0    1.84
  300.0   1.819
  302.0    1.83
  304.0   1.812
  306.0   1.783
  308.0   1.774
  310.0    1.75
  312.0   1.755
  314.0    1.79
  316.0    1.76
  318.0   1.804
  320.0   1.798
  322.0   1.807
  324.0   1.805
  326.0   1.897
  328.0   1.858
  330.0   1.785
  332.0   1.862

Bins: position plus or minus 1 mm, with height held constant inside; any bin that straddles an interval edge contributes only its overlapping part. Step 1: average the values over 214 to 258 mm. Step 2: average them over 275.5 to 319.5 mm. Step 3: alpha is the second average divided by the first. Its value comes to 1.1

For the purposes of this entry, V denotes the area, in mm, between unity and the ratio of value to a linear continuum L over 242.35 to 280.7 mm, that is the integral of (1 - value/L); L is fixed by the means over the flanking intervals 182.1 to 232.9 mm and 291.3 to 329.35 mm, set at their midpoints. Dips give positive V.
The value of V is 6.2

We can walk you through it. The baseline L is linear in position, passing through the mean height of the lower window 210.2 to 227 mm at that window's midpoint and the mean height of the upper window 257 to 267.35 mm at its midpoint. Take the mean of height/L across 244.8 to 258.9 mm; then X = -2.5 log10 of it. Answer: 0.29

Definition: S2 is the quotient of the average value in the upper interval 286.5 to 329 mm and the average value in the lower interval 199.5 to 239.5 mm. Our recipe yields 1.01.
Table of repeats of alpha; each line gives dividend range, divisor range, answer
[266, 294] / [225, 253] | 1.14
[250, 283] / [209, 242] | 0.82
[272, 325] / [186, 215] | 1.14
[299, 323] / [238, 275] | 1.22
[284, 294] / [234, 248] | 1.20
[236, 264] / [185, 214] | 0.87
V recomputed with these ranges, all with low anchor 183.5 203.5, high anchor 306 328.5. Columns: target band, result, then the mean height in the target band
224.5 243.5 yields -3.1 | 1.88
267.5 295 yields -3.2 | 1.92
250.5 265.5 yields 4.0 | 1.23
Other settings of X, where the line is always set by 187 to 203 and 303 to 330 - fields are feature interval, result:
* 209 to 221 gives -0.11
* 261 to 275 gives 0.04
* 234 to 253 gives 0.06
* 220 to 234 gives -0.15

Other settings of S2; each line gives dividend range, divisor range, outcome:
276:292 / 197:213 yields 1.15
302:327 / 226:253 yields 1.08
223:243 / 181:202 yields 1.28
